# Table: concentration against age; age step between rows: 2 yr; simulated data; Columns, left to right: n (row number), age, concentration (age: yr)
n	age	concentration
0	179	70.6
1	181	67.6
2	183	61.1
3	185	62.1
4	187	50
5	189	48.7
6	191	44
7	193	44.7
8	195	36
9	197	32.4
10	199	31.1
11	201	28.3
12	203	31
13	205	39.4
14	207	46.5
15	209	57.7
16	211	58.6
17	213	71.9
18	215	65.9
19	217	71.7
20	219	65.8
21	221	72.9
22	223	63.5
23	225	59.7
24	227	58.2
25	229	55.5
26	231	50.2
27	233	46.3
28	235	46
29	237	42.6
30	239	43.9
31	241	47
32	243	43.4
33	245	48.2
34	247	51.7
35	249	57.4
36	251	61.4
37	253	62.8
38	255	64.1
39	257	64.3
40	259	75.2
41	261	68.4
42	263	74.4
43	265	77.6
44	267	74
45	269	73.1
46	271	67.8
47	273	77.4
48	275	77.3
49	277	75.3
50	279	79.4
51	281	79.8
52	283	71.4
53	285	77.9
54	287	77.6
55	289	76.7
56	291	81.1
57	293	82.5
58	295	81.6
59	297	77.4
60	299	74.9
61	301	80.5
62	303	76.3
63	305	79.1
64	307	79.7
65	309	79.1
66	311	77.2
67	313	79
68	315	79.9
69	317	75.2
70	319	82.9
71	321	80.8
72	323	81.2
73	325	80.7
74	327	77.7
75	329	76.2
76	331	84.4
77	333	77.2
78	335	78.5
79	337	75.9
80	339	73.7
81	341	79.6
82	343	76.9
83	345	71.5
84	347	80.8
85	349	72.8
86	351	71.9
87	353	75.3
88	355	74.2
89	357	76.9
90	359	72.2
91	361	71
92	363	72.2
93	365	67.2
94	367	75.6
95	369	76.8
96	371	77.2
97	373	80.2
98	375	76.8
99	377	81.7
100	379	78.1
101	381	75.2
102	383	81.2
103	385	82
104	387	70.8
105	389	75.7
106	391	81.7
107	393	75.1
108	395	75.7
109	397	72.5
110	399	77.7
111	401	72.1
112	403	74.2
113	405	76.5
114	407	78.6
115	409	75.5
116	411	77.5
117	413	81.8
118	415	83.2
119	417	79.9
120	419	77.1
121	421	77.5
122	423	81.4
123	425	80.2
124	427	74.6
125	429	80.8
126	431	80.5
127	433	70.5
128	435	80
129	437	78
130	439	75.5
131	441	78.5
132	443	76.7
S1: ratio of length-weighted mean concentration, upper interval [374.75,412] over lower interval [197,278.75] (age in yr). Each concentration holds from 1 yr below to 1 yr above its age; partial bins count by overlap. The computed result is 1.31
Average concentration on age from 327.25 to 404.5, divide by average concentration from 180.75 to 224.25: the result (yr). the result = 1.46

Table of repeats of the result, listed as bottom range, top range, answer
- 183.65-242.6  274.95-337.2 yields 1.55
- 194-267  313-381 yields 1.40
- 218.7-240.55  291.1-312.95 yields 1.45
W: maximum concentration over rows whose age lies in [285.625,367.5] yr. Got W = 84.4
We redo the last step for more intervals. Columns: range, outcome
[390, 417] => 83.2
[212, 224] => 72.9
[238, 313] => 82.5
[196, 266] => 77.6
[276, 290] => 79.8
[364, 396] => 82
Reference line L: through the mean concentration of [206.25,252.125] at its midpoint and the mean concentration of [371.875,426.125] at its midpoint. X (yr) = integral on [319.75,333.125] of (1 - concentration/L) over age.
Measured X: -2.2 yr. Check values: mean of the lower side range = 56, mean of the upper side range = 77.8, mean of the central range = 80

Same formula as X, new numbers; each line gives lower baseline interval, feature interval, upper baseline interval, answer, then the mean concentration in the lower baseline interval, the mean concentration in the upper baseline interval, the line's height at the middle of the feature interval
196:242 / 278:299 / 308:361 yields -3.6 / 51.6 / 77.3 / 67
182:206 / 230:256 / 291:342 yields 2.7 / 42.4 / 78.9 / 57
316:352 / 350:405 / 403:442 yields 1.6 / 77.7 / 78.2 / 77.9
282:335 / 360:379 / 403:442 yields 0.7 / 78.8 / 78.2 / 78.5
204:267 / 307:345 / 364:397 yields -4.6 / 58.7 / 76.8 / 70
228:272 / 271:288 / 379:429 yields -3.8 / 58.9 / 77.5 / 62.4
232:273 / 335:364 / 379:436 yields -1.6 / 59.9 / 77.5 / 70.9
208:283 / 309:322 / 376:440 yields -1.8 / 63.1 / 77.6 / 69.3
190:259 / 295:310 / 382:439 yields -3.7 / 52.2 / 77.5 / 62.8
